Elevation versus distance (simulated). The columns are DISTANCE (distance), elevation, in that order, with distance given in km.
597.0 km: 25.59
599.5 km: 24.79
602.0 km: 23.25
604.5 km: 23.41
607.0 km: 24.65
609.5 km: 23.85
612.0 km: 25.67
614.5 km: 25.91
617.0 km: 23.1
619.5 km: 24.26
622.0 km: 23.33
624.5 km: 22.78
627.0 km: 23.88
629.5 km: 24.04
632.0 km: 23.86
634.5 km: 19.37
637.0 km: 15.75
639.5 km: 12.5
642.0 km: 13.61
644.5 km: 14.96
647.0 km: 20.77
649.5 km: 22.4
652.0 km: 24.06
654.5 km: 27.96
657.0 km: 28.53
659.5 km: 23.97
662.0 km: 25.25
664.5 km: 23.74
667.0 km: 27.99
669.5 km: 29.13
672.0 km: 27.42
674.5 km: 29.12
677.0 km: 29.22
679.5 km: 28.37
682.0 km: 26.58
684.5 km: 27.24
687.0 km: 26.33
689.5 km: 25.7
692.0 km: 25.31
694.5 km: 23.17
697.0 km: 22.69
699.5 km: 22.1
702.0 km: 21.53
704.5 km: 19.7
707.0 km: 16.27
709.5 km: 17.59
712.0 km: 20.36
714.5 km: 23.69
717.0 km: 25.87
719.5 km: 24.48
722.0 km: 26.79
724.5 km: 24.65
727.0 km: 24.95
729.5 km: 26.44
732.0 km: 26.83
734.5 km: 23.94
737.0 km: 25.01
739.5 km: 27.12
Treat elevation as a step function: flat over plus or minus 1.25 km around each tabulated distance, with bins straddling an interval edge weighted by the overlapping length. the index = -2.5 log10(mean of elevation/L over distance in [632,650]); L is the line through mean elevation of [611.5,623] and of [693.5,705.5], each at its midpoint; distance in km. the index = 0.34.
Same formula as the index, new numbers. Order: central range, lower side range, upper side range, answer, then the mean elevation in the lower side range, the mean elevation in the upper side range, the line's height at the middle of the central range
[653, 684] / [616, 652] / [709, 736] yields -0.23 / 20.4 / 24.3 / 22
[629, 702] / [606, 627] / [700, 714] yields -0.11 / 24.2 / 19.5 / 21.6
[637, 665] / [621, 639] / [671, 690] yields 0.14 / 21.4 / 27.6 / 24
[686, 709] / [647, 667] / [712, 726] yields 0.11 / 25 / 24.7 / 24.8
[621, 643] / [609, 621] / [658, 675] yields 0.25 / 24.6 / 26.6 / 25.2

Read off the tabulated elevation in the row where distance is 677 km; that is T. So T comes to 29.22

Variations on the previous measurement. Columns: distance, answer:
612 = 25.67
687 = 26.33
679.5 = 28.37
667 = 27.99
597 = 25.59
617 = 23.1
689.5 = 25.7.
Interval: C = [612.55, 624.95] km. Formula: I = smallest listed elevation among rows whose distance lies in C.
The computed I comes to 22.78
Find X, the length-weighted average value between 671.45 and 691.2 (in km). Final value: 27.5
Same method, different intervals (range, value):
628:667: 21.6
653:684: 27.2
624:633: 23.7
